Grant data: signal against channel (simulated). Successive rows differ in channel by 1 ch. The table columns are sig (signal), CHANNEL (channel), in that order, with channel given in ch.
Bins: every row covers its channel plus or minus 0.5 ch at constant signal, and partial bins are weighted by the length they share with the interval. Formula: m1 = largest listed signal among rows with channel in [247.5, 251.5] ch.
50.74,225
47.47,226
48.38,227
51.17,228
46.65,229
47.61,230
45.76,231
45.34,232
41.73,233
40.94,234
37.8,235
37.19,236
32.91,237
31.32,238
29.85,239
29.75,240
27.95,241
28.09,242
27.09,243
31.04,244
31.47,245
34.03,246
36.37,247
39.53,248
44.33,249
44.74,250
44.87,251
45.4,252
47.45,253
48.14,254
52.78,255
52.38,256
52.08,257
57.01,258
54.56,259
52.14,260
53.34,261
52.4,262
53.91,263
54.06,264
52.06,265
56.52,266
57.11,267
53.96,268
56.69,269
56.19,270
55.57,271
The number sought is 44.87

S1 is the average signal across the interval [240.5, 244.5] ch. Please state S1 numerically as 28.5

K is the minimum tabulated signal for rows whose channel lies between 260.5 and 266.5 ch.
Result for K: 52.06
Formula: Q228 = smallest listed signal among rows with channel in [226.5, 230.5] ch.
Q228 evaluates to 46.65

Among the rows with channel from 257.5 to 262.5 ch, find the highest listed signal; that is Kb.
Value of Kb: 57.01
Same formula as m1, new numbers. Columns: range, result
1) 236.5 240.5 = 32.91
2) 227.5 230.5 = 51.17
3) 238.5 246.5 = 34.03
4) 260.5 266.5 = 56.52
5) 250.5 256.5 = 52.78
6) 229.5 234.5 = 47.61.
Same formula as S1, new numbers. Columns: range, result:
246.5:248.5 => 38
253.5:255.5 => 50.5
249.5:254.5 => 46.1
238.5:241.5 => 29.2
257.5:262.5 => 53.9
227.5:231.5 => 47.8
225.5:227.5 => 47.9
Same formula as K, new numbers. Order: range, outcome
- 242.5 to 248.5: 27.09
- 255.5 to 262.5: 52.08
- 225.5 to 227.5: 47.47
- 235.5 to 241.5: 27.95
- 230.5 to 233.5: 41.73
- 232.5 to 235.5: 37.8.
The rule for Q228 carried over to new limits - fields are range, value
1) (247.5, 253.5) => 39.53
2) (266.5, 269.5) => 53.96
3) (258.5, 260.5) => 52.14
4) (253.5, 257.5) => 48.14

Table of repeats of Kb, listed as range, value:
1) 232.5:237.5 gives 41.73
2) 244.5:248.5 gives 39.53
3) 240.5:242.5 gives 28.09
